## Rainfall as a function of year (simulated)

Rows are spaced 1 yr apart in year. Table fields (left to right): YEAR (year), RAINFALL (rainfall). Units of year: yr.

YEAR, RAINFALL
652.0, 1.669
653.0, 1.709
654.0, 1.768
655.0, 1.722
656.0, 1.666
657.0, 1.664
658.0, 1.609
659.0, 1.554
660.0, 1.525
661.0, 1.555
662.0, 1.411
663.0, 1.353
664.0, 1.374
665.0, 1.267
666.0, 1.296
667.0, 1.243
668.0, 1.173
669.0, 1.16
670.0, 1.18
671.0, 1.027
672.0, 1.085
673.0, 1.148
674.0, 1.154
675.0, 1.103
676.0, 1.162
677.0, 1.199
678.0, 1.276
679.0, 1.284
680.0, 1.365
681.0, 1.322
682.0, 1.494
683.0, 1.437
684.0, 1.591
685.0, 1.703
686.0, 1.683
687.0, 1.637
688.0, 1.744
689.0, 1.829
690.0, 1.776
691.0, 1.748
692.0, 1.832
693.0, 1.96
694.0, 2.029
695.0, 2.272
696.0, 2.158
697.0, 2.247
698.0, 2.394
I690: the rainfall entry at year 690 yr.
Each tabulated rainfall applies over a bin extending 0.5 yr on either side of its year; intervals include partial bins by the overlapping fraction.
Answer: 1.776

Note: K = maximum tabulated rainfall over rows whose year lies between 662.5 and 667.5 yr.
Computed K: 1.374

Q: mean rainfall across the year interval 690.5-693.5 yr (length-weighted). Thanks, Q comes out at 1.85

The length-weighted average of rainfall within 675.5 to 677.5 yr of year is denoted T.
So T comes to 1.18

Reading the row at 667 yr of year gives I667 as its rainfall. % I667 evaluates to 1.243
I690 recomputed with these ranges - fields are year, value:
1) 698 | 2.394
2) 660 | 1.525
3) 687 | 1.637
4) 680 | 1.365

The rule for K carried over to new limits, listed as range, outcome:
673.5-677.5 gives 1.199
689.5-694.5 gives 2.029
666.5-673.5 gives 1.243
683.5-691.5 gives 1.829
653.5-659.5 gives 1.768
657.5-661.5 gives 1.609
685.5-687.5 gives 1.683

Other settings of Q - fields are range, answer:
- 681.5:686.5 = 1.58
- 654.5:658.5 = 1.67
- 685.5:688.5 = 1.69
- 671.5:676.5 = 1.13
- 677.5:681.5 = 1.31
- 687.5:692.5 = 1.79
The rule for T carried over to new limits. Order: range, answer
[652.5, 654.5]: 1.74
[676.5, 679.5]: 1.25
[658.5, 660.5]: 1.54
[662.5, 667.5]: 1.31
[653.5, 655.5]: 1.75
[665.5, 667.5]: 1.27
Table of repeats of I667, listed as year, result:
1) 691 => 1.748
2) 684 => 1.591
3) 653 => 1.709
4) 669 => 1.16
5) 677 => 1.199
